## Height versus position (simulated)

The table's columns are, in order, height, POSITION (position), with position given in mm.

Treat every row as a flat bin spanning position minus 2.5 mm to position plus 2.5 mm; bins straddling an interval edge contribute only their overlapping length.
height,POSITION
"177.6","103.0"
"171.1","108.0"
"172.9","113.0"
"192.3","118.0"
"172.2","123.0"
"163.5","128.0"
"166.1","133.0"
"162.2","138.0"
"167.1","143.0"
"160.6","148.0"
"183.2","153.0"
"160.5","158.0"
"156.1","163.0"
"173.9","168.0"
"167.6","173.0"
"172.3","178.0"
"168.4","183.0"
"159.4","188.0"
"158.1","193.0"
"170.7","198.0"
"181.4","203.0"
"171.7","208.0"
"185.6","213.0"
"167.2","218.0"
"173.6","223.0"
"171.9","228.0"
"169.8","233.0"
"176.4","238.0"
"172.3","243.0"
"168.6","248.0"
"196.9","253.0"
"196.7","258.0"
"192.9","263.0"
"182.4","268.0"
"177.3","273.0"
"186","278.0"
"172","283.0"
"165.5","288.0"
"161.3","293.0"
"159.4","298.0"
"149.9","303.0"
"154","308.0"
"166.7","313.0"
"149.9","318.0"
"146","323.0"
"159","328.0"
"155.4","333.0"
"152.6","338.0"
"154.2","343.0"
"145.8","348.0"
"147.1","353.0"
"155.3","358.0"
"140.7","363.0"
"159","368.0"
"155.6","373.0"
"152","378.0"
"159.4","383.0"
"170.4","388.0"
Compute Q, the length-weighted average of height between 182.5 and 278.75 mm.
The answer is 176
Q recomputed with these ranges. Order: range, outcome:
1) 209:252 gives 174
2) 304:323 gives 155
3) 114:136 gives 173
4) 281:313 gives 161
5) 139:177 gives 167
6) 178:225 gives 171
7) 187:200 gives 163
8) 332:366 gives 150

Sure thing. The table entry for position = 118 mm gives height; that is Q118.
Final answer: 192.3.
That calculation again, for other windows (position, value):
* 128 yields 163.5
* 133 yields 166.1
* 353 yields 147.1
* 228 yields 171.9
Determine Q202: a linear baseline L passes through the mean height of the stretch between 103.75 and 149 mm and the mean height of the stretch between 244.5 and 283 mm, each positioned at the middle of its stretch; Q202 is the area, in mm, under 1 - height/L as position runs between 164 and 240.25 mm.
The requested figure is 3.1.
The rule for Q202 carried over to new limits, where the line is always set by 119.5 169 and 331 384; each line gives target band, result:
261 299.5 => -4.2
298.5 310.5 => 0.2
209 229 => -1.6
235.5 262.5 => -3.9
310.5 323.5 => 0.0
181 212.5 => -1.2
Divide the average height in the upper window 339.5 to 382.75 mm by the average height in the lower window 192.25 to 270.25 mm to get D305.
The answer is 0.9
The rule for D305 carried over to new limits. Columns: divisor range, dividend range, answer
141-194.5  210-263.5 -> 1.07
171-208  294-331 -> 0.92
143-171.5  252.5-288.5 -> 1.10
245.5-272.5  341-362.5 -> 0.80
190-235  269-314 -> 0.97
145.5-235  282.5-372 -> 0.91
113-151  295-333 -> 0.91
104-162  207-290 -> 1.05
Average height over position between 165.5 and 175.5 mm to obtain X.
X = 171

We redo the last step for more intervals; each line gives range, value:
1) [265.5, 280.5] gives 182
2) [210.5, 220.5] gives 176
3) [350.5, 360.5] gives 151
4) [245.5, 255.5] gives 183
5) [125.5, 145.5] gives 165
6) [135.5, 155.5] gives 168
